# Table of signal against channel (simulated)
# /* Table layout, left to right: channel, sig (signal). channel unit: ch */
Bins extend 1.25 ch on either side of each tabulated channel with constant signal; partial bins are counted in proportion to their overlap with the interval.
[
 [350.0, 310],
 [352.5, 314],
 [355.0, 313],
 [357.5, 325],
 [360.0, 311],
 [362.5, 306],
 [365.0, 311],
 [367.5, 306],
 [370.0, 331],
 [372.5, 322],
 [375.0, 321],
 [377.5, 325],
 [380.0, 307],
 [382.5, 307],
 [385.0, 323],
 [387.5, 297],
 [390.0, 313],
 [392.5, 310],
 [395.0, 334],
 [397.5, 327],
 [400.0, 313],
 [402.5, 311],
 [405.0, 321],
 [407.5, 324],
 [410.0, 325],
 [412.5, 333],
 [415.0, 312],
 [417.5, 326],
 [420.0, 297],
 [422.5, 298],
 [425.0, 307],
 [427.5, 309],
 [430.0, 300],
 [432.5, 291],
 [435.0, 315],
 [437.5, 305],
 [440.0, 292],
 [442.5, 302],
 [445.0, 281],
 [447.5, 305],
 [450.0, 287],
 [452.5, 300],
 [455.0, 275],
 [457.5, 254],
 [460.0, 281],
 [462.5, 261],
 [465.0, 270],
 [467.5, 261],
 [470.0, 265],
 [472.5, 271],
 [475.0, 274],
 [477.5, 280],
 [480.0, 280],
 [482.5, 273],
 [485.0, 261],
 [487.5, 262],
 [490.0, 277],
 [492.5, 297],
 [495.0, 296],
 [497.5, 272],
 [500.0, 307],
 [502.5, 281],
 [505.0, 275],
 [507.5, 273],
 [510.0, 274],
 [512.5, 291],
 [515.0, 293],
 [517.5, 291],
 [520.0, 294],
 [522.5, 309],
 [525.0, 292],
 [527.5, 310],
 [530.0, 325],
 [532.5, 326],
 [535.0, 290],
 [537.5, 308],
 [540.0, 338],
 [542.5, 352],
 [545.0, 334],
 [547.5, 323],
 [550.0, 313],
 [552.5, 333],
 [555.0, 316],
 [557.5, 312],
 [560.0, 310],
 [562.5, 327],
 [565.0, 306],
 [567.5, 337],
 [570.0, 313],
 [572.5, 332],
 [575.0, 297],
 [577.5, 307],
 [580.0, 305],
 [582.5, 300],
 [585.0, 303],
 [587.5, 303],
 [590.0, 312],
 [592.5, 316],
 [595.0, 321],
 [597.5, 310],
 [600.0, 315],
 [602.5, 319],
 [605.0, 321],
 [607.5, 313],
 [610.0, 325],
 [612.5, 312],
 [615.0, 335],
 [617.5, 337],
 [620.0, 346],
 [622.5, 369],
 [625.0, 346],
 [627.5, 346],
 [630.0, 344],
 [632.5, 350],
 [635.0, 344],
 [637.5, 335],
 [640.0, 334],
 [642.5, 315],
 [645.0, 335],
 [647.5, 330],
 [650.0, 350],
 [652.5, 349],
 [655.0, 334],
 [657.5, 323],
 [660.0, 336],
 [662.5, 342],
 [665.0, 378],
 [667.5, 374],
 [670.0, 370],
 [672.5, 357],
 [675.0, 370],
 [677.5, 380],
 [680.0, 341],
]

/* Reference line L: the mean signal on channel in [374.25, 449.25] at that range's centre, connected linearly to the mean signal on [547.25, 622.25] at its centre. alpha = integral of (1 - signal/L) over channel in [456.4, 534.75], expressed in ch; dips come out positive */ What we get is 7.74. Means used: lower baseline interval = 311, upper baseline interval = 318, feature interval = 283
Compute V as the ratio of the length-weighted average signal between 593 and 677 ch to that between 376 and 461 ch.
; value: 1.11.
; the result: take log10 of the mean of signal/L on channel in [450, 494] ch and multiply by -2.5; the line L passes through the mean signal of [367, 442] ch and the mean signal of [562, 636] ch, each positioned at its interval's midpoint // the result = 0.16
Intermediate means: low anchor 313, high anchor 324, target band 274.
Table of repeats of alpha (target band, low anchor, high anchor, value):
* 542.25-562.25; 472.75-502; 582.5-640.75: -1.2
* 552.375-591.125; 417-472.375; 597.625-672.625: 1.1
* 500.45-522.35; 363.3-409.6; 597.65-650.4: 2.7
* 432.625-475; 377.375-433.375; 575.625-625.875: 4.3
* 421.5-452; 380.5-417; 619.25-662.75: 2.1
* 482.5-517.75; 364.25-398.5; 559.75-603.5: 3.7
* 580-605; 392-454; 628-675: 1.8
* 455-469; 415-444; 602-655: 1.9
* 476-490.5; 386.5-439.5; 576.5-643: 2.1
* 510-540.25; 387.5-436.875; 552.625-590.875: 0.9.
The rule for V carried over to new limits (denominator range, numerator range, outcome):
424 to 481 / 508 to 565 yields 1.09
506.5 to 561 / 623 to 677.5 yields 1.12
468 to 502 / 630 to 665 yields 1.22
